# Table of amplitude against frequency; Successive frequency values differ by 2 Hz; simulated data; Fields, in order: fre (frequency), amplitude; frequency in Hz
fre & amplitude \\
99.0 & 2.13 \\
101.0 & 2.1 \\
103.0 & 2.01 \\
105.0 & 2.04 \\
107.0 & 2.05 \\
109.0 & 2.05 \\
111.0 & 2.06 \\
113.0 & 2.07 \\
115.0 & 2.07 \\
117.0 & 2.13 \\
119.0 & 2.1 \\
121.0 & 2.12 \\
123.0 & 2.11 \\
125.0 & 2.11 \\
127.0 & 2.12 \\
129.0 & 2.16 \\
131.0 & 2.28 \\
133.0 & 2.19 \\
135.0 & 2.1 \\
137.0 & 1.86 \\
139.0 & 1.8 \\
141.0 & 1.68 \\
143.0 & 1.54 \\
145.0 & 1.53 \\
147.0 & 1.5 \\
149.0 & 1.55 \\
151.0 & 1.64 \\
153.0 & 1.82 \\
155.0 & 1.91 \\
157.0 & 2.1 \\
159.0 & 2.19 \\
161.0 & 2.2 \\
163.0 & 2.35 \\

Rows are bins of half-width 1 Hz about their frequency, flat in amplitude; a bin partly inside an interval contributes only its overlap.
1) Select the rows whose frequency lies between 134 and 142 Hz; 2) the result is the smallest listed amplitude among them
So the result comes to 1.68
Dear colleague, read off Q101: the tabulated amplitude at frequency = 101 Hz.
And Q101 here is 2.1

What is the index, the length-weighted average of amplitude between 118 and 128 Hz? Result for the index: 2.11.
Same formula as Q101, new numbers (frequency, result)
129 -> 2.16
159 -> 2.19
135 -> 2.1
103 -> 2.01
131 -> 2.28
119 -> 2.1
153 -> 1.82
